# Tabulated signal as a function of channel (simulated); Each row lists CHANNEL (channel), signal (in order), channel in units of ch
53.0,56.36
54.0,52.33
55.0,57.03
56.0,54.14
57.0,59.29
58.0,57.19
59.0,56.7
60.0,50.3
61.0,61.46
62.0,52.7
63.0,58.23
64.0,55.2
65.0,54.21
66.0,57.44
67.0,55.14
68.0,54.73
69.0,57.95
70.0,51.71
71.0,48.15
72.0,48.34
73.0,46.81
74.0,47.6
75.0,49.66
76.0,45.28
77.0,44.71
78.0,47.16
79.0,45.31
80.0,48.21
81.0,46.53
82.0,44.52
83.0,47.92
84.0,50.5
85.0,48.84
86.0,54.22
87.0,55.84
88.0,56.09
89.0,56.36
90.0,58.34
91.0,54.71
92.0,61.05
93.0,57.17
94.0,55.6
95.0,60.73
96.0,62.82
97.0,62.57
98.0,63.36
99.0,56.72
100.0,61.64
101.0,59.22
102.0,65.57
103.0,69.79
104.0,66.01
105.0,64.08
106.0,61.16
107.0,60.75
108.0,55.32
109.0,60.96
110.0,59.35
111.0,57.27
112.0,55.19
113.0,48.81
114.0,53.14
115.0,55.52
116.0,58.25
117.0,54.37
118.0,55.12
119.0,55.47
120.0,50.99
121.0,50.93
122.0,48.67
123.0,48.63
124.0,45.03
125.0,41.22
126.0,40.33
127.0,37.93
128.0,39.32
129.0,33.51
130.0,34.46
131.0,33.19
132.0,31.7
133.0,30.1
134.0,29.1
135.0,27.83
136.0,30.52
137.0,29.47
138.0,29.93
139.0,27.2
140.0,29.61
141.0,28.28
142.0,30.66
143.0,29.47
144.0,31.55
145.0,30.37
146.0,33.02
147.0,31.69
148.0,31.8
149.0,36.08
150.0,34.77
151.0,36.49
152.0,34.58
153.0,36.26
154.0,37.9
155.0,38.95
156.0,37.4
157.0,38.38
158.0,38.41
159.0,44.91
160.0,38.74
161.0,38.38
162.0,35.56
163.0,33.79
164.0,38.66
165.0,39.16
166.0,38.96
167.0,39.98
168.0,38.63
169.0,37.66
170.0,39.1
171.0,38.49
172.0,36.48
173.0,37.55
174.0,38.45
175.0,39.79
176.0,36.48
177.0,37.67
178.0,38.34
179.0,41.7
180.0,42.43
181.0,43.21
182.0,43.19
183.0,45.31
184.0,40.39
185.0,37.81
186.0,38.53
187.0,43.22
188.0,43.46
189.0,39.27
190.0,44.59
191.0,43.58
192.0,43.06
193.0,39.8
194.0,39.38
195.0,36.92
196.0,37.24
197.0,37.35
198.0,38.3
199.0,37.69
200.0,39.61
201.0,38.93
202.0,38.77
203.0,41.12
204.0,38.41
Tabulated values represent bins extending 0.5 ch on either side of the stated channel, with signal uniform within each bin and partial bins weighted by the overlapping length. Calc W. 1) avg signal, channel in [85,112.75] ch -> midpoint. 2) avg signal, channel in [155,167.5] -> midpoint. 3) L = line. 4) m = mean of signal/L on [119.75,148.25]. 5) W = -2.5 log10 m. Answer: 0.34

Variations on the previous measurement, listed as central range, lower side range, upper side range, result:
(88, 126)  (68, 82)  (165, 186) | -0.24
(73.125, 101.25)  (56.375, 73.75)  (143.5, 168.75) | -0.08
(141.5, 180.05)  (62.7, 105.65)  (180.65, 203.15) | 0.20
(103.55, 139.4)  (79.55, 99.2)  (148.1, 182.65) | 0.05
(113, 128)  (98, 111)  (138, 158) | 0.05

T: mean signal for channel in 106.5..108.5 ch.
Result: 58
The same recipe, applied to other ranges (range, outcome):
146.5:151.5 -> 34.2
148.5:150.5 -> 35.4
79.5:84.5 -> 47.5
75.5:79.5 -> 45.6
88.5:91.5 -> 56.5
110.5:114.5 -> 53.6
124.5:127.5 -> 39.8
